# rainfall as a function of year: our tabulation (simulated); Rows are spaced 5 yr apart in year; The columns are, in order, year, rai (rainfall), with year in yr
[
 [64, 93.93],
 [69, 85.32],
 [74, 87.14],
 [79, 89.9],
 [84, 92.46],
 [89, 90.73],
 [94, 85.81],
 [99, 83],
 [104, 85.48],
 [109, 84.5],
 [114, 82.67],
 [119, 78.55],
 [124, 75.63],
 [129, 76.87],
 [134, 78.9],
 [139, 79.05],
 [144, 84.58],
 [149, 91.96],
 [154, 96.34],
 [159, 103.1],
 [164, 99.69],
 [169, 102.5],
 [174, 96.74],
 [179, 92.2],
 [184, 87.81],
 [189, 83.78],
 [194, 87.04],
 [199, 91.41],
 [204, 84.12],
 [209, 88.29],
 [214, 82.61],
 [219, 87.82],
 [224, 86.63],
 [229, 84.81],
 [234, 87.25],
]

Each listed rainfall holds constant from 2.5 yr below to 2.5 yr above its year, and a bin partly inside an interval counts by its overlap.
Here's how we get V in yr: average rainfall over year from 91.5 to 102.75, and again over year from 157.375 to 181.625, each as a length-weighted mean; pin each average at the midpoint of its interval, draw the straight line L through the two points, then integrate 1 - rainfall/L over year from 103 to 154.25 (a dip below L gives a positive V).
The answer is 4.6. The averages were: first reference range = 84.5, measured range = 82.5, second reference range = 98.6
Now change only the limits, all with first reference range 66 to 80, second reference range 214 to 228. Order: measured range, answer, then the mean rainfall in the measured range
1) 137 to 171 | -2.85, 94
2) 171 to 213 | -1.20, 88.9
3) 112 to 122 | 0.78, 80.3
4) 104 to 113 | 0.27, 84.5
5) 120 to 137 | 1.88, 77.3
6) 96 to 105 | 0.32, 84.1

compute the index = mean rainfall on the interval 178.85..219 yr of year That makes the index 86.9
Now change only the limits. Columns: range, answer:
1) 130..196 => 90.8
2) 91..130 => 81.9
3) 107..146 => 80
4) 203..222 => 85.9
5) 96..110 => 84.4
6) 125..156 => 84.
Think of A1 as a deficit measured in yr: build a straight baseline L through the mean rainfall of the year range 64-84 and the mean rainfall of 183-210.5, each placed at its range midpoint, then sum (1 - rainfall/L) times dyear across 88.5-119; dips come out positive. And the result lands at 1.4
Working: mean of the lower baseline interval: 88.9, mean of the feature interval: 84.5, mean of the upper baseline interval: 87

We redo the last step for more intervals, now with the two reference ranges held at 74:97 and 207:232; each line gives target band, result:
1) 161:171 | -1.6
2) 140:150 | 0.2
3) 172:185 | -0.8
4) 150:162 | -1.5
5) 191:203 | -0.2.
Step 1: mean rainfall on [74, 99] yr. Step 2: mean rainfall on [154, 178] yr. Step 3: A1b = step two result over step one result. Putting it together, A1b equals 1.12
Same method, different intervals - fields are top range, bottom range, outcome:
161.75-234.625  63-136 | 1.06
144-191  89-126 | 1.14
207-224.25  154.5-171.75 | 0.85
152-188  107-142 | 1.21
